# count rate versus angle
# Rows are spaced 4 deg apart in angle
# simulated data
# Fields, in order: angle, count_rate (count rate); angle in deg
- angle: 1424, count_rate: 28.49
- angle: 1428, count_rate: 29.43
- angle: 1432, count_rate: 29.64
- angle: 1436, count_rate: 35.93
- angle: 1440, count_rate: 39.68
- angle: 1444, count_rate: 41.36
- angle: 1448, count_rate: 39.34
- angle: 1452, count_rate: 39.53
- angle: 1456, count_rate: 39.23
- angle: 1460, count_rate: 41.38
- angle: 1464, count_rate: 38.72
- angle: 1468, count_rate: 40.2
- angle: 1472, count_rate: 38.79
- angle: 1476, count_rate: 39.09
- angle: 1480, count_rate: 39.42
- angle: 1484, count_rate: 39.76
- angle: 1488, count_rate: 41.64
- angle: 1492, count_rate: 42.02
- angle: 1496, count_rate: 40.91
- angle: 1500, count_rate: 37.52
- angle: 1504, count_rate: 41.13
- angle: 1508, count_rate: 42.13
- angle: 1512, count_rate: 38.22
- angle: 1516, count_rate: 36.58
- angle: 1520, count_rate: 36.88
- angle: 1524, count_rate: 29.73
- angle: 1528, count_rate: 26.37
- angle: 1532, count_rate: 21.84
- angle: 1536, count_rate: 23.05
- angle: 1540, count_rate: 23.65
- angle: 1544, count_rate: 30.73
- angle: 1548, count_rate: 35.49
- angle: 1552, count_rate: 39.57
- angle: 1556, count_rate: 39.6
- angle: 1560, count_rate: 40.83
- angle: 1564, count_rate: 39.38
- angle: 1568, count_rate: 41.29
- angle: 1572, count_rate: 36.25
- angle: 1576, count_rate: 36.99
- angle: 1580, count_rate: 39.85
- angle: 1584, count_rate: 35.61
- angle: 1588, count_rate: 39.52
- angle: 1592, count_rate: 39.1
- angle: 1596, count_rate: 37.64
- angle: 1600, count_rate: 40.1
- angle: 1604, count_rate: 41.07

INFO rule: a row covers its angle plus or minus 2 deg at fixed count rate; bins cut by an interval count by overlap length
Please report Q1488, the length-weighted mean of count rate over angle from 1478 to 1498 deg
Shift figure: 40.8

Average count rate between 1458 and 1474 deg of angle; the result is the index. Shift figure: 39.8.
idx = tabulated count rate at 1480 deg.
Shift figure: 39.42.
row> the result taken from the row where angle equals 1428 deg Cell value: 29.43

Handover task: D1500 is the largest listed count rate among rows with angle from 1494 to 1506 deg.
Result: 41.13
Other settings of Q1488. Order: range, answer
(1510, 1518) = 37.4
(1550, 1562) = 40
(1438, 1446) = 40.5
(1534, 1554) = 30.5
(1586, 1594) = 39.3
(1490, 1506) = 40.4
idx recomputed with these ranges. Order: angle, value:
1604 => 41.07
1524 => 29.73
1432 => 29.64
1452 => 39.53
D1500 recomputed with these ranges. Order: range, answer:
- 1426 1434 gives 29.64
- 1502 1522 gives 42.13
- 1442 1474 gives 41.38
